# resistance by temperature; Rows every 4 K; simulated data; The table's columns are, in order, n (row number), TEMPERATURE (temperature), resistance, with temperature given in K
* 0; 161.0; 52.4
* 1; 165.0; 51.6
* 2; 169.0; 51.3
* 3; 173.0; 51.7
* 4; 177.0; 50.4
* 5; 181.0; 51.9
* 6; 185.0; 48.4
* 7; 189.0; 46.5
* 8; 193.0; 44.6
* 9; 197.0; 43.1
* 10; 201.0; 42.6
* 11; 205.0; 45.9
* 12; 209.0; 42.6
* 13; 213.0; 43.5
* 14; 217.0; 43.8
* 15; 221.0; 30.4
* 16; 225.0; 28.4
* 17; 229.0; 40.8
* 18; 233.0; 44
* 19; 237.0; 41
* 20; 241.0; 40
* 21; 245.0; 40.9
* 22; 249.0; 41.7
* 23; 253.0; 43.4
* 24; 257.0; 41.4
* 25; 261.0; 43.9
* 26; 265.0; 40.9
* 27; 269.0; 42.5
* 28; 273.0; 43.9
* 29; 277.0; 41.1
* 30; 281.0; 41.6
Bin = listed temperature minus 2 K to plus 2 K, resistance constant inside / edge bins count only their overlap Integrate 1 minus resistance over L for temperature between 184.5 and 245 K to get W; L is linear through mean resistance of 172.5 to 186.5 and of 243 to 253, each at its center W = 5.9 K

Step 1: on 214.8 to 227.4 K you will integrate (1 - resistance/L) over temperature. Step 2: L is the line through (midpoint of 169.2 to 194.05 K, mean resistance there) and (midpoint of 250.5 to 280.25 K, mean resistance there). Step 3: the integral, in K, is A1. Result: 3.1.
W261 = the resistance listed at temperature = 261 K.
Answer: 43.9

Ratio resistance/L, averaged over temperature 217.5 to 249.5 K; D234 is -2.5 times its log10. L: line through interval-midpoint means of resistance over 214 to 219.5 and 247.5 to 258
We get 0.10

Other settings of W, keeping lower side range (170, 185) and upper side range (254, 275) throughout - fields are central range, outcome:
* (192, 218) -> 2.5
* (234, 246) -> 1.1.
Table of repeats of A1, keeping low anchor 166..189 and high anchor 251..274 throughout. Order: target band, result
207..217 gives 0.9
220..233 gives 3.1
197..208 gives 1.0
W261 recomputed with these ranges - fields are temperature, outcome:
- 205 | 45.9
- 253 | 43.4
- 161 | 52.4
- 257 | 41.4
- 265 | 40.9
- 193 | 44.6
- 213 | 43.5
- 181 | 51.9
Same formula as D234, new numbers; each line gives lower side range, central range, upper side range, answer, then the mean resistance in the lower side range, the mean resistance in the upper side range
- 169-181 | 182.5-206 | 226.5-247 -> 0.06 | 51.2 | 41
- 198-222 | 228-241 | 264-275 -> 0.01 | 42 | 42.6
